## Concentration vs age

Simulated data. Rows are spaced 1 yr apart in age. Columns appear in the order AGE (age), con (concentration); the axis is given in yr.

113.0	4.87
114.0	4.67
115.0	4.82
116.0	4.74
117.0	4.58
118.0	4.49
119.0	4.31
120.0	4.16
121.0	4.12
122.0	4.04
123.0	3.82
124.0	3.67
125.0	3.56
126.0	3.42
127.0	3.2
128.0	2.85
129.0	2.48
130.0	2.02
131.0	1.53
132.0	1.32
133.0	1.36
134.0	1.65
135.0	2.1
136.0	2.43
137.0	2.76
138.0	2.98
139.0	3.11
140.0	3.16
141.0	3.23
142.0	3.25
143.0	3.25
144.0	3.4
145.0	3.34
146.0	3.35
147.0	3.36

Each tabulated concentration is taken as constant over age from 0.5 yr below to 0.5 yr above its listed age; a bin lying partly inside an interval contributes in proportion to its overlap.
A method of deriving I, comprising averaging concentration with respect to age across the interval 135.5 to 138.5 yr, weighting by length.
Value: 2.72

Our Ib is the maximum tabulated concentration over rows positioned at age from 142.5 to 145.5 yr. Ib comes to 3.4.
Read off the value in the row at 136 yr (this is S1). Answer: 2.43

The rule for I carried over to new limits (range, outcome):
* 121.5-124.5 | 3.84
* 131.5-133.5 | 1.34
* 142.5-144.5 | 3.33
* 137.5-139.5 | 3.04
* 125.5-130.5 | 2.79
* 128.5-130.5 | 2.25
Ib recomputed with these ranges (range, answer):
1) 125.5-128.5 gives 3.42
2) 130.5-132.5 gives 1.53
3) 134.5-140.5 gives 3.16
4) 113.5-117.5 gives 4.82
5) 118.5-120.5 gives 4.31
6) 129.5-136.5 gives 2.43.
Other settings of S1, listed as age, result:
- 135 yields 2.1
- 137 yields 2.76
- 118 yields 4.49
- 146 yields 3.35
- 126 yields 3.42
